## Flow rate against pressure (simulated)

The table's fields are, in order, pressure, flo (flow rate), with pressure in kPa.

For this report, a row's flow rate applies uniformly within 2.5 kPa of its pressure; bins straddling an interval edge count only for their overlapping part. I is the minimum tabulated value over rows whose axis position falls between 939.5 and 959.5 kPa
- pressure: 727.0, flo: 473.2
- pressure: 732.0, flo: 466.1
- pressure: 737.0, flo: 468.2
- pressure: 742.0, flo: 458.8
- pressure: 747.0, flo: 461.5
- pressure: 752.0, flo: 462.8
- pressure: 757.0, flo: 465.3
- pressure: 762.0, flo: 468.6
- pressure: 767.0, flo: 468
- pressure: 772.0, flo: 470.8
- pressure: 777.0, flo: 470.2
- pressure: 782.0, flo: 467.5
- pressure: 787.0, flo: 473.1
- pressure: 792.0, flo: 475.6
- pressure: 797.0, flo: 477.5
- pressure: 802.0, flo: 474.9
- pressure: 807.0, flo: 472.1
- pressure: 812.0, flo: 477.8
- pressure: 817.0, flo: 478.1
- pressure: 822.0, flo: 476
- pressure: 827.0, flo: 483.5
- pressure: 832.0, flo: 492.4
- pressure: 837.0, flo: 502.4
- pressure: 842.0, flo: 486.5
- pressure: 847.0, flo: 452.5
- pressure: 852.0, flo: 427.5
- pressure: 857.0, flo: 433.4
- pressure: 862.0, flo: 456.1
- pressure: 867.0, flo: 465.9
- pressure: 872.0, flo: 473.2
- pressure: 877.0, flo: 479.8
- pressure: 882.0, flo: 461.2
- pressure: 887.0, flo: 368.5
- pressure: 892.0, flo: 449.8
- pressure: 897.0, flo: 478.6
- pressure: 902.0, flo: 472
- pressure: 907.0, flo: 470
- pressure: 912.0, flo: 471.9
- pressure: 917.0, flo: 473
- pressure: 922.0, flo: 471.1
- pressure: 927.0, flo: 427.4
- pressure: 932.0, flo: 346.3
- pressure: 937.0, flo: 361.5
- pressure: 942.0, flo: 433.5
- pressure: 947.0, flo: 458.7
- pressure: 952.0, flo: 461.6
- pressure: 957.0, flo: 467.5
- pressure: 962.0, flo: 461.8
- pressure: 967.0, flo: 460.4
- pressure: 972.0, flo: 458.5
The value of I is 433.5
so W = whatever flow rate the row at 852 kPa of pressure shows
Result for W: 427.5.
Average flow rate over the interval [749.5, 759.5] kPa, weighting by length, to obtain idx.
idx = 464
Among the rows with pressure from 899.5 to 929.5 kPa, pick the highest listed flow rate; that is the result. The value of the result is 473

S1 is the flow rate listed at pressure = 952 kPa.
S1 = 461.6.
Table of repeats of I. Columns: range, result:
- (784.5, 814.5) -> 472.1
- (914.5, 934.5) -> 346.3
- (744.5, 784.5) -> 461.5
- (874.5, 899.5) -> 368.5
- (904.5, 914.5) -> 470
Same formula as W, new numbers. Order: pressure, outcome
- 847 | 452.5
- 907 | 470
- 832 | 492.4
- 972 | 458.5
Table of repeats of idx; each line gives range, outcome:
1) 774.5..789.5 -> 470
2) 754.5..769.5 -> 467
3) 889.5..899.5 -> 464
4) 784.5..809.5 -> 475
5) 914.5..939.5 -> 416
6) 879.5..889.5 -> 415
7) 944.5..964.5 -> 462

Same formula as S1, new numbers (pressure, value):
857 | 433.4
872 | 473.2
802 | 474.9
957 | 467.5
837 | 502.4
